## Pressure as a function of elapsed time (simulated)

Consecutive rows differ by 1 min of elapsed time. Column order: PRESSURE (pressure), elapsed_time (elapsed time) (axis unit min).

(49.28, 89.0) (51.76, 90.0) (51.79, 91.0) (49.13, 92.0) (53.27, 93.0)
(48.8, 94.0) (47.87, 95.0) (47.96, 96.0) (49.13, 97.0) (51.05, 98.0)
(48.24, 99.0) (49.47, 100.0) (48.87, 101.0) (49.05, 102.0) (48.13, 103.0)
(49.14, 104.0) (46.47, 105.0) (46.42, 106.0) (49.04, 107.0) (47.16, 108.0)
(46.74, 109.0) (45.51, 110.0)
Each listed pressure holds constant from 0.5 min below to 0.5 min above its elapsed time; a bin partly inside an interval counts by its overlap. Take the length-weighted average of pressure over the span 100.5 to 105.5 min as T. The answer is 48.3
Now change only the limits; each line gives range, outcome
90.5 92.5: 50.5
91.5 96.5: 49.4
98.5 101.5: 48.9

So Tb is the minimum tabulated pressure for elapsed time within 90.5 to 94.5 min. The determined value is 48.8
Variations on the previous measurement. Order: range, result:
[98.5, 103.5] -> 48.13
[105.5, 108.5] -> 46.42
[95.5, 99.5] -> 47.96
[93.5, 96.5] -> 47.87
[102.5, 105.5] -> 46.47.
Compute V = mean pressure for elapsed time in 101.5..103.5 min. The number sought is 48.6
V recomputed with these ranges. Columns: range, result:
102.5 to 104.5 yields 48.6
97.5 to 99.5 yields 49.6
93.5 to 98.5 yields 49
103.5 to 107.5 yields 47.8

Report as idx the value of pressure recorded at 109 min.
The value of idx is 46.74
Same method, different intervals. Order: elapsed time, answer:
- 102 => 49.05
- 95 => 47.87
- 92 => 49.13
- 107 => 49.04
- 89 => 49.28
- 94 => 48.8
